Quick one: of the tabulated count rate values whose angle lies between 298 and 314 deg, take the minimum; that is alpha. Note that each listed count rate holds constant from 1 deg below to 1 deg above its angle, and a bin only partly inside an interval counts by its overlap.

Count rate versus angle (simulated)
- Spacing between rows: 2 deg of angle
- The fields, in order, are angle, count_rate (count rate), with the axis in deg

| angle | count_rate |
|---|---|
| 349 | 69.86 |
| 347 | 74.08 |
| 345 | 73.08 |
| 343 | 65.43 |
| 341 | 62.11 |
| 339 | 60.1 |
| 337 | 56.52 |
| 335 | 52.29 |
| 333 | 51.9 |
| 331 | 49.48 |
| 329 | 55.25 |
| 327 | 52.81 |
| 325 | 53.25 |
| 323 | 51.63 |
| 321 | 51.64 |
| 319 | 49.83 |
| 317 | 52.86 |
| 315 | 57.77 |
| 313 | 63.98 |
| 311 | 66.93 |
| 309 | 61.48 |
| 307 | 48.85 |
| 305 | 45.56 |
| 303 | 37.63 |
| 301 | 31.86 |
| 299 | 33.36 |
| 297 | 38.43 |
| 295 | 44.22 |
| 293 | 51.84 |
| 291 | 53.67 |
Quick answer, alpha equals 31.86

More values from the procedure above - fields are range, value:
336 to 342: 56.52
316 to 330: 49.83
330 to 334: 49.48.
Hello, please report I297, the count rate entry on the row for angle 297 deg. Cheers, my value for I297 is 38.43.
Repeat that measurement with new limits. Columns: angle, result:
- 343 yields 65.43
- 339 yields 60.1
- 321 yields 51.64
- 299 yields 33.36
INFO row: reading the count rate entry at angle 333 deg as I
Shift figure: 51.9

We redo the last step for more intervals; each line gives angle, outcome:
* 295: 44.22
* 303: 37.63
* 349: 69.86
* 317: 52.86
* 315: 57.77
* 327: 52.81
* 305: 45.56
